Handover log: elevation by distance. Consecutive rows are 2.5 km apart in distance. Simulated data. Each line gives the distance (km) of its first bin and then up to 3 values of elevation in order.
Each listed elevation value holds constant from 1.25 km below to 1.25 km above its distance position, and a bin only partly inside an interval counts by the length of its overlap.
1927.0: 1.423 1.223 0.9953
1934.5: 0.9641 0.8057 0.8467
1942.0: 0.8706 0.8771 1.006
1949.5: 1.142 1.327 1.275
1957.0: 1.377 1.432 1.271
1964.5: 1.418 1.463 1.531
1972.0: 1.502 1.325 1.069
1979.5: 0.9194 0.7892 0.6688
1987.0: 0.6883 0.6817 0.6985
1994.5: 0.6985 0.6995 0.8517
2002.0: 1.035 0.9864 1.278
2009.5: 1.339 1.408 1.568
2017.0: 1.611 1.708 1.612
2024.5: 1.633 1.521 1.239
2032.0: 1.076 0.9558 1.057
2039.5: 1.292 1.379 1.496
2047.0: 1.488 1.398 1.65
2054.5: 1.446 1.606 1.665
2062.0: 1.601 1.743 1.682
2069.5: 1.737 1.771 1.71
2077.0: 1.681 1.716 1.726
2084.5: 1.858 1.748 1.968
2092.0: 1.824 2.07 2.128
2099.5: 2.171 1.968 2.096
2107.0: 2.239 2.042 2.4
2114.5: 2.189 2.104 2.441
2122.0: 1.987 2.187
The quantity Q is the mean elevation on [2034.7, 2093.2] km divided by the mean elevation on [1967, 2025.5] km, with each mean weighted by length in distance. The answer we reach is 1.4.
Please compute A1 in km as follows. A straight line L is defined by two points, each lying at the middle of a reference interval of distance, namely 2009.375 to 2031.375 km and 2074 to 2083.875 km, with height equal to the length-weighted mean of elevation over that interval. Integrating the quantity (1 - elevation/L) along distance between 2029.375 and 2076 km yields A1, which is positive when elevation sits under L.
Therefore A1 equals 4.3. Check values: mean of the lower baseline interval 1.51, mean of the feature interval 1.48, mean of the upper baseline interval 1.72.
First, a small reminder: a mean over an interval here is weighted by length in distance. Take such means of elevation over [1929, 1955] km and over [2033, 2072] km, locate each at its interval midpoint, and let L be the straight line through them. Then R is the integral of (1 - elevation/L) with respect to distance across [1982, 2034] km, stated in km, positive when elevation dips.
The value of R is 6.8 km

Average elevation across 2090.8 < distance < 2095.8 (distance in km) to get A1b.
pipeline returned 1.95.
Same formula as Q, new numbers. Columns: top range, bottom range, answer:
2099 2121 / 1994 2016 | 1.96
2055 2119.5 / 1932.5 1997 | 1.80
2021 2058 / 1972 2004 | 1.59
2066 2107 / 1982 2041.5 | 1.65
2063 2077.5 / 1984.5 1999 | 2.46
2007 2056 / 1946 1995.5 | 1.26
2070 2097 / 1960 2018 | 1.64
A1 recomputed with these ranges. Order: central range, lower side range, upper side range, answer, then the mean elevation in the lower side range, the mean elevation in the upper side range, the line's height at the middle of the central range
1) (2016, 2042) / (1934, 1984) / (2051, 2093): 2.20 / 1.16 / 1.71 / 1.5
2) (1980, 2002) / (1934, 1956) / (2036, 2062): 8.47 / 1.02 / 1.46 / 1.21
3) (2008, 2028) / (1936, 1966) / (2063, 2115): -0.33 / 1.14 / 1.92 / 1.52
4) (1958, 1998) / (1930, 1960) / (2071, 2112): 5.96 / 1.07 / 1.94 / 1.27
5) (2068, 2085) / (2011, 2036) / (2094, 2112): 1.40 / 1.43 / 2.12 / 1.89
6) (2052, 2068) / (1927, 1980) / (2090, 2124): 1.85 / 1.18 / 2.13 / 1.84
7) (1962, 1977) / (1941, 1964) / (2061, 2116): -1.47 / 1.19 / 1.91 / 1.28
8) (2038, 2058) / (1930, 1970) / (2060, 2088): 1.78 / 1.16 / 1.72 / 1.6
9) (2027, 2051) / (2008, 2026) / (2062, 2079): 4.98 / 1.55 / 1.71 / 1.62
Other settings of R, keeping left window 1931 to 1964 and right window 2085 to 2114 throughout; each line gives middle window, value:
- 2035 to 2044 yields 2.4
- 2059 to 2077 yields 1.5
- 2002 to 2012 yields 1.8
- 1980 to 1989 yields 4.1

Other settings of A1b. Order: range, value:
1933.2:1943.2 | 0.872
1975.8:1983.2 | 0.926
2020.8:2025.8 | 1.62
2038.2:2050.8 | 1.41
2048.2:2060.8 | 1.55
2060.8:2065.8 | 1.67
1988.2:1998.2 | 0.694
